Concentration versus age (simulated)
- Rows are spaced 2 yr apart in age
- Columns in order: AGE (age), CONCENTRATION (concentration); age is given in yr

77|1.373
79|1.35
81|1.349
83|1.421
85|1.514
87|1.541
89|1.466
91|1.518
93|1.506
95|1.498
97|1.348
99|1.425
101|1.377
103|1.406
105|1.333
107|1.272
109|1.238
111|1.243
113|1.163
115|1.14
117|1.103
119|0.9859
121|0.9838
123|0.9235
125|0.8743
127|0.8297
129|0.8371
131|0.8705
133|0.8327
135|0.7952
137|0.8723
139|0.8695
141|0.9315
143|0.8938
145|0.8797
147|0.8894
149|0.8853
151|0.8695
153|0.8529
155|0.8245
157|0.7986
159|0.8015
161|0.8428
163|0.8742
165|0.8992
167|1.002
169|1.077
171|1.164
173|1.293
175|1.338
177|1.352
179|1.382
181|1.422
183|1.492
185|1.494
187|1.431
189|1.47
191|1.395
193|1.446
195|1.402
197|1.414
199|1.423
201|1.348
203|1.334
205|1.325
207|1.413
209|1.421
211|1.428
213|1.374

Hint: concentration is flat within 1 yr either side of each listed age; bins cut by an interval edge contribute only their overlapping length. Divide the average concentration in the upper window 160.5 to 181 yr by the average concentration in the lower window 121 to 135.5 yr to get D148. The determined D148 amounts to 1.3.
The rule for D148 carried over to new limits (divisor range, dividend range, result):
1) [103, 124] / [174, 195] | 1.23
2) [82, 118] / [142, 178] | 0.72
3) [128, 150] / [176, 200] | 1.64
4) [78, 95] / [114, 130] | 0.66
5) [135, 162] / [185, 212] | 1.64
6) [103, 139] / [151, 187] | 1.09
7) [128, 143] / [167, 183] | 1.49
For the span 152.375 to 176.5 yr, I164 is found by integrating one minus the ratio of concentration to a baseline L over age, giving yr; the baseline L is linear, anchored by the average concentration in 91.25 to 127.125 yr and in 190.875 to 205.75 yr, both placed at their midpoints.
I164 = 6.1 yr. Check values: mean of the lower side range 1.22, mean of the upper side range 1.39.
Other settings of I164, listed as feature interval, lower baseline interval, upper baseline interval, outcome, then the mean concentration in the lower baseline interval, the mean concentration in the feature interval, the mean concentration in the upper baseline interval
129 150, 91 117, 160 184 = 6.4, 1.33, 0.87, 1.18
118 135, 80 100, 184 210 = 6.5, 1.46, 0.886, 1.41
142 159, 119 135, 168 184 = 3.6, 0.88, 0.858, 1.31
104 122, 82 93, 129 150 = 0.4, 1.49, 1.16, 0.87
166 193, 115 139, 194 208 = -1.9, 0.909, 1.34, 1.38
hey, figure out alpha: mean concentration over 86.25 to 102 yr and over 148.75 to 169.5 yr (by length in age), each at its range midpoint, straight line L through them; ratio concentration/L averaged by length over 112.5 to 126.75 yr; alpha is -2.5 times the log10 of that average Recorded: 0.22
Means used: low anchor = 1.46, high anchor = 0.88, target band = 1.01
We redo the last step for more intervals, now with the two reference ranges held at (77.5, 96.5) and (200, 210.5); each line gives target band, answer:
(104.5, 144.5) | 0.396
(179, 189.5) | -0.052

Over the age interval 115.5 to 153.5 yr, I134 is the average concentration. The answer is 0.897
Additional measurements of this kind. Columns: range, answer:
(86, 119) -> 1.34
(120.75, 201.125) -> 1.08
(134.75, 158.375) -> 0.865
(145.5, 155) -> 0.869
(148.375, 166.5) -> 0.853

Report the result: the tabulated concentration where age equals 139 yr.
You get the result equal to 0.8695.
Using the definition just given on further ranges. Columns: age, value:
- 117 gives 1.103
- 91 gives 1.518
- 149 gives 0.8853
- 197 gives 1.414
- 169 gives 1.077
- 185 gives 1.494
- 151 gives 0.8695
